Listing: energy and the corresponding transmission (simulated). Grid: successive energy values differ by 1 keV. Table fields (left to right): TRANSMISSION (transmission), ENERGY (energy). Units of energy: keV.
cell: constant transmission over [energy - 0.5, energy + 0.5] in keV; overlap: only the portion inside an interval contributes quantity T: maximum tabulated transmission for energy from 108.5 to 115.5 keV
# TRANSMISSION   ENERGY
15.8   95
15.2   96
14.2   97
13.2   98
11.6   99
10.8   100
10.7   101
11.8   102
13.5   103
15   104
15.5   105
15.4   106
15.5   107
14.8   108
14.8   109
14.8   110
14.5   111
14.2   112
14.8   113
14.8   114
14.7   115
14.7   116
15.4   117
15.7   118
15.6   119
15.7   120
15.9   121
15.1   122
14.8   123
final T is 14.8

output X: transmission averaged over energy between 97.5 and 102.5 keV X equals 11.6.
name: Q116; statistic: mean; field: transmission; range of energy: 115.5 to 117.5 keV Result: 15.1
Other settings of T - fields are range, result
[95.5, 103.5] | 15.2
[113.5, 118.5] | 15.7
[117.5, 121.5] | 15.9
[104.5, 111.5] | 15.5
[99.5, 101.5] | 10.8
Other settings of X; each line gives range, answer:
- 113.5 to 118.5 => 15.1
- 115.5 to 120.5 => 15.4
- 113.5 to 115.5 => 14.8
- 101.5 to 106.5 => 14.2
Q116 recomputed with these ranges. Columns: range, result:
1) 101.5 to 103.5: 12.7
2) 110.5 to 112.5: 14.3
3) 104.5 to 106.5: 15.4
